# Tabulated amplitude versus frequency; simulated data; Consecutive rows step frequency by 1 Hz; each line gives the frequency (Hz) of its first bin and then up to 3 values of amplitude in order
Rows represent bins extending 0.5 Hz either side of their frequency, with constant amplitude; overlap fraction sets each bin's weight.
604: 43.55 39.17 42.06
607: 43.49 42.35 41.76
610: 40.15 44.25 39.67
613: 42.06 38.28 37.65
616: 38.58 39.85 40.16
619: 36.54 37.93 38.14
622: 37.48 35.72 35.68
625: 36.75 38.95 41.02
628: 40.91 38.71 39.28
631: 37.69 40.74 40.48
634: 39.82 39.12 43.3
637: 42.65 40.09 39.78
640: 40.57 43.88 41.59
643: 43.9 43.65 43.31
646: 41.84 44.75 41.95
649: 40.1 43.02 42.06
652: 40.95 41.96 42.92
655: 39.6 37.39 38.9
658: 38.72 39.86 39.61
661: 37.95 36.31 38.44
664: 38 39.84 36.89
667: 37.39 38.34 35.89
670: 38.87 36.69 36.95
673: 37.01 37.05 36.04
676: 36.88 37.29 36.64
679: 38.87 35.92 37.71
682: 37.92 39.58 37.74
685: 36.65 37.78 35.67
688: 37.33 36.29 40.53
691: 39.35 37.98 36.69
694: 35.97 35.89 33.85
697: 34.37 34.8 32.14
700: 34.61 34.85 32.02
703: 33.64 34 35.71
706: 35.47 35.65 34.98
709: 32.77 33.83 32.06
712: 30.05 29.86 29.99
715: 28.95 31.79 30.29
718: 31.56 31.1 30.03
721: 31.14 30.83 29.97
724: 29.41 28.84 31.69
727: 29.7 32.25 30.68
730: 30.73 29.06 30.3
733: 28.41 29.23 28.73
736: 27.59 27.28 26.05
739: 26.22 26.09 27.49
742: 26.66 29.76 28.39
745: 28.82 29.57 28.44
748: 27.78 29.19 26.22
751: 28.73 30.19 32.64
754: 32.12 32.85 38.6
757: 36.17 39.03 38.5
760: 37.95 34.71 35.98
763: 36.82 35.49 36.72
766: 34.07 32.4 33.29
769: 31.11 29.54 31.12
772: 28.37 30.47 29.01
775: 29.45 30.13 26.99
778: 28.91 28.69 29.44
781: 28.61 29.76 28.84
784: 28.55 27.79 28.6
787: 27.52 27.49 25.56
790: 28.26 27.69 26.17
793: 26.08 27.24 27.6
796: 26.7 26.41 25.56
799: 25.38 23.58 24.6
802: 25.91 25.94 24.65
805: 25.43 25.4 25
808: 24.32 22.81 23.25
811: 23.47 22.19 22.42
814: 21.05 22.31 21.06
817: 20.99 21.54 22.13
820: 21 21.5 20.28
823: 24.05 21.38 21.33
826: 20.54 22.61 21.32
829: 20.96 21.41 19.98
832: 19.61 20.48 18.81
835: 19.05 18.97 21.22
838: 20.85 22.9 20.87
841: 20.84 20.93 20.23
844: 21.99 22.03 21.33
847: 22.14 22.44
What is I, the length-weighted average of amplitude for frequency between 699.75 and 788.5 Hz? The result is 31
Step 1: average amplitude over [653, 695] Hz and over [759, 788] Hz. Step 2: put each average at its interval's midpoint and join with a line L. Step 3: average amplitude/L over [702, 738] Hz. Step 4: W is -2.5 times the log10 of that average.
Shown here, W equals 0.12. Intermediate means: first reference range 37.9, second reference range 31.1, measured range 31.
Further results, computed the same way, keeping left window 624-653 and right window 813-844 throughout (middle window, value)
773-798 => -0.10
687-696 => -0.05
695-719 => 0.03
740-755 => 0.02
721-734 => 0.05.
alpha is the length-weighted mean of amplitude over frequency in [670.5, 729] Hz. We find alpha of 34.4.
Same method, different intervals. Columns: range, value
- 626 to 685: 39.5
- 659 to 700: 37.1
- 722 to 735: 30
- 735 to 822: 28.2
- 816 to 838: 20.9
